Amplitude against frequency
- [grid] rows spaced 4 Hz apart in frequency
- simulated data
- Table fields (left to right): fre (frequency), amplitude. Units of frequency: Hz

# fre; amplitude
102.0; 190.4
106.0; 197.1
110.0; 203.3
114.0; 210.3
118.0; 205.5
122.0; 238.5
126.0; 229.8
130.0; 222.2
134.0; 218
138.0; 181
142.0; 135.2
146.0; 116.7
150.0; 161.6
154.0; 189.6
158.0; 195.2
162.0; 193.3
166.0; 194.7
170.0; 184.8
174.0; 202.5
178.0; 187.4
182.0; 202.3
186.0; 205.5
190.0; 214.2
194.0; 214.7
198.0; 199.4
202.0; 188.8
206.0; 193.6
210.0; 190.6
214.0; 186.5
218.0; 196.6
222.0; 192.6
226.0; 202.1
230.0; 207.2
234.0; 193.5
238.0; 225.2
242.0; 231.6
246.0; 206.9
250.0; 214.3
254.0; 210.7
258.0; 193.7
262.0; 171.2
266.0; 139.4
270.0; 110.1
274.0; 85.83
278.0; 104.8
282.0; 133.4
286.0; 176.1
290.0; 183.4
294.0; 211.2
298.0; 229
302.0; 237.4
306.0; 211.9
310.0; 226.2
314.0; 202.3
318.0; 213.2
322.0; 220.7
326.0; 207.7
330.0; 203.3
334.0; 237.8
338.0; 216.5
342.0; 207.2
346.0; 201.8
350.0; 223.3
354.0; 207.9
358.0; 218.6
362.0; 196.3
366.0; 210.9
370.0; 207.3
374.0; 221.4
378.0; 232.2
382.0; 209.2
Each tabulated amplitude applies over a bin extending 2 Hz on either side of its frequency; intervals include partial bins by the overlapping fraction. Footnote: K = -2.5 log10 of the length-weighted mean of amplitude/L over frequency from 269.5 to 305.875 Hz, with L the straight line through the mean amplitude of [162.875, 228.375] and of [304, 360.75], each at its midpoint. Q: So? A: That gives 0.24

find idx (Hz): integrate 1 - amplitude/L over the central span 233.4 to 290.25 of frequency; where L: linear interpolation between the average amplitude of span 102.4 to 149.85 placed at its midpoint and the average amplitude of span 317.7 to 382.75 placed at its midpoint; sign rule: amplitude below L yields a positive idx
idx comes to 9.63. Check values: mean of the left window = 195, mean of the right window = 214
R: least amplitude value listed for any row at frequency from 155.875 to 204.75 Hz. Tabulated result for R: 184.8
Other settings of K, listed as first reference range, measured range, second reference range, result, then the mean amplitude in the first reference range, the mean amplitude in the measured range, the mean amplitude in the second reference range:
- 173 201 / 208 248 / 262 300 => -0.13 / 203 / 203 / 154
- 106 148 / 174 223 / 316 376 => 0.02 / 196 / 198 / 213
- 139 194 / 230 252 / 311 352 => -0.08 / 184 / 214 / 214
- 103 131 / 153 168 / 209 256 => 0.09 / 214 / 193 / 205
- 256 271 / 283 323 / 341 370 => -0.17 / 156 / 209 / 209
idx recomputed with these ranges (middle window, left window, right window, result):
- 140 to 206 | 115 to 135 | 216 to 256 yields 8.9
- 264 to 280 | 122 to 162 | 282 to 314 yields 7.3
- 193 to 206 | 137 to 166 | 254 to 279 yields -3.4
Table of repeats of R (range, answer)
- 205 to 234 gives 186.5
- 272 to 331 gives 85.83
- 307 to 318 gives 202.3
